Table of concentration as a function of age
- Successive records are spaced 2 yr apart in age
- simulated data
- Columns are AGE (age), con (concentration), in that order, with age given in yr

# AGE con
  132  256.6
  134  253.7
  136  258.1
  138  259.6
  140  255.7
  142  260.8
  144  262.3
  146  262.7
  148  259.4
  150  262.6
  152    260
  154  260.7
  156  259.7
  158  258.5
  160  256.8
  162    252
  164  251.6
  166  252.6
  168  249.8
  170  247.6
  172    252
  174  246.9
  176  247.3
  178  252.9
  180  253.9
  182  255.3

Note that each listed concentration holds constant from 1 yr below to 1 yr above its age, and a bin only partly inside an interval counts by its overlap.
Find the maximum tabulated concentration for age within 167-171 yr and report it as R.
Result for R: 249.8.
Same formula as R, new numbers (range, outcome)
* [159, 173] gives 256.8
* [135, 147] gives 262.7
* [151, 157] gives 260.7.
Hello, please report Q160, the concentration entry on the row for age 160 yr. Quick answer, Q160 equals 256.8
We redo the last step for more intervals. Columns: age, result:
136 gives 258.1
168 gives 249.8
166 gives 252.6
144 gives 262.3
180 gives 253.9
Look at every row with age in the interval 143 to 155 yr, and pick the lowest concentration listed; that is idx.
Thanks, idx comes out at 259.4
